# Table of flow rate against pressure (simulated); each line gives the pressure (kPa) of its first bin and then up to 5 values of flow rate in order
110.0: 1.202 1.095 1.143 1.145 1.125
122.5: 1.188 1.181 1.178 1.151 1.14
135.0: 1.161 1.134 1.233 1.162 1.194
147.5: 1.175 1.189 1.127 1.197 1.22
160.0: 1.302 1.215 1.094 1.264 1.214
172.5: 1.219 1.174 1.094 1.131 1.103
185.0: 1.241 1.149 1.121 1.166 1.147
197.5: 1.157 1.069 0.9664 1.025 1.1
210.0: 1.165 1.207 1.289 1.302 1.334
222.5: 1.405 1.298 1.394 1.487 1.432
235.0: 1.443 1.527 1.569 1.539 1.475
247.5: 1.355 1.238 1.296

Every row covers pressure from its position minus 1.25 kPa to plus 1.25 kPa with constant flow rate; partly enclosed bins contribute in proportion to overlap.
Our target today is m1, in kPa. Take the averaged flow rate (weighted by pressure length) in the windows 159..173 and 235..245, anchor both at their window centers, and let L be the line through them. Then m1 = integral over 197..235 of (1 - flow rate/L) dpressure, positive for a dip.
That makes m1 4.7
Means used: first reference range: 1.22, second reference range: 1.52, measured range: 1.25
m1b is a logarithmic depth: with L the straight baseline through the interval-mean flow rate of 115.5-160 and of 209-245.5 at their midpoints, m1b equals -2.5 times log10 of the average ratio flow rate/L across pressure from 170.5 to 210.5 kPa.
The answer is 0.155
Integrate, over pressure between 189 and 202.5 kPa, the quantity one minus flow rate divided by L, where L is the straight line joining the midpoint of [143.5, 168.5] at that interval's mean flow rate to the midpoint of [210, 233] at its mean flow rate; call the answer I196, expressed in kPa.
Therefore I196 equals 1.74 kPa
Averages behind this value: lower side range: 1.2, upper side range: 1.34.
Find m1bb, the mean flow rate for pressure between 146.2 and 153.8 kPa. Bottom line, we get 1.16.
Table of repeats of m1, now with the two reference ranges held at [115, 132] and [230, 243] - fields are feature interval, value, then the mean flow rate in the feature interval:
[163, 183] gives 2.2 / 1.17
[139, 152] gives 0.4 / 1.19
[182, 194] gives 1.7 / 1.16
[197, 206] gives 2.2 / 1.05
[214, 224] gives 0.8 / 1.33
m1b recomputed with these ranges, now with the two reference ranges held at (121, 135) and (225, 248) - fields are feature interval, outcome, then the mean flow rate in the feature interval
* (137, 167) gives 0.037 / 1.19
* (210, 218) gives 0.127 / 1.25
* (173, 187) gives 0.138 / 1.15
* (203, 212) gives 0.255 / 1.1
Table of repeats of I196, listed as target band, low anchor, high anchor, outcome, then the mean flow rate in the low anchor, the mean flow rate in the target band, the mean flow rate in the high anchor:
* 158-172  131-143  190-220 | -0.7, 1.17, 1.22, 1.15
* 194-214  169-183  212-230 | 2.5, 1.16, 1.11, 1.33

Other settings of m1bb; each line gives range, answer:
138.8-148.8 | 1.19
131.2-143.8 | 1.17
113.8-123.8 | 1.15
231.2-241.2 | 1.49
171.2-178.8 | 1.16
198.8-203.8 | 1.02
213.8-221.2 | 1.31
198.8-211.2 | 1.06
